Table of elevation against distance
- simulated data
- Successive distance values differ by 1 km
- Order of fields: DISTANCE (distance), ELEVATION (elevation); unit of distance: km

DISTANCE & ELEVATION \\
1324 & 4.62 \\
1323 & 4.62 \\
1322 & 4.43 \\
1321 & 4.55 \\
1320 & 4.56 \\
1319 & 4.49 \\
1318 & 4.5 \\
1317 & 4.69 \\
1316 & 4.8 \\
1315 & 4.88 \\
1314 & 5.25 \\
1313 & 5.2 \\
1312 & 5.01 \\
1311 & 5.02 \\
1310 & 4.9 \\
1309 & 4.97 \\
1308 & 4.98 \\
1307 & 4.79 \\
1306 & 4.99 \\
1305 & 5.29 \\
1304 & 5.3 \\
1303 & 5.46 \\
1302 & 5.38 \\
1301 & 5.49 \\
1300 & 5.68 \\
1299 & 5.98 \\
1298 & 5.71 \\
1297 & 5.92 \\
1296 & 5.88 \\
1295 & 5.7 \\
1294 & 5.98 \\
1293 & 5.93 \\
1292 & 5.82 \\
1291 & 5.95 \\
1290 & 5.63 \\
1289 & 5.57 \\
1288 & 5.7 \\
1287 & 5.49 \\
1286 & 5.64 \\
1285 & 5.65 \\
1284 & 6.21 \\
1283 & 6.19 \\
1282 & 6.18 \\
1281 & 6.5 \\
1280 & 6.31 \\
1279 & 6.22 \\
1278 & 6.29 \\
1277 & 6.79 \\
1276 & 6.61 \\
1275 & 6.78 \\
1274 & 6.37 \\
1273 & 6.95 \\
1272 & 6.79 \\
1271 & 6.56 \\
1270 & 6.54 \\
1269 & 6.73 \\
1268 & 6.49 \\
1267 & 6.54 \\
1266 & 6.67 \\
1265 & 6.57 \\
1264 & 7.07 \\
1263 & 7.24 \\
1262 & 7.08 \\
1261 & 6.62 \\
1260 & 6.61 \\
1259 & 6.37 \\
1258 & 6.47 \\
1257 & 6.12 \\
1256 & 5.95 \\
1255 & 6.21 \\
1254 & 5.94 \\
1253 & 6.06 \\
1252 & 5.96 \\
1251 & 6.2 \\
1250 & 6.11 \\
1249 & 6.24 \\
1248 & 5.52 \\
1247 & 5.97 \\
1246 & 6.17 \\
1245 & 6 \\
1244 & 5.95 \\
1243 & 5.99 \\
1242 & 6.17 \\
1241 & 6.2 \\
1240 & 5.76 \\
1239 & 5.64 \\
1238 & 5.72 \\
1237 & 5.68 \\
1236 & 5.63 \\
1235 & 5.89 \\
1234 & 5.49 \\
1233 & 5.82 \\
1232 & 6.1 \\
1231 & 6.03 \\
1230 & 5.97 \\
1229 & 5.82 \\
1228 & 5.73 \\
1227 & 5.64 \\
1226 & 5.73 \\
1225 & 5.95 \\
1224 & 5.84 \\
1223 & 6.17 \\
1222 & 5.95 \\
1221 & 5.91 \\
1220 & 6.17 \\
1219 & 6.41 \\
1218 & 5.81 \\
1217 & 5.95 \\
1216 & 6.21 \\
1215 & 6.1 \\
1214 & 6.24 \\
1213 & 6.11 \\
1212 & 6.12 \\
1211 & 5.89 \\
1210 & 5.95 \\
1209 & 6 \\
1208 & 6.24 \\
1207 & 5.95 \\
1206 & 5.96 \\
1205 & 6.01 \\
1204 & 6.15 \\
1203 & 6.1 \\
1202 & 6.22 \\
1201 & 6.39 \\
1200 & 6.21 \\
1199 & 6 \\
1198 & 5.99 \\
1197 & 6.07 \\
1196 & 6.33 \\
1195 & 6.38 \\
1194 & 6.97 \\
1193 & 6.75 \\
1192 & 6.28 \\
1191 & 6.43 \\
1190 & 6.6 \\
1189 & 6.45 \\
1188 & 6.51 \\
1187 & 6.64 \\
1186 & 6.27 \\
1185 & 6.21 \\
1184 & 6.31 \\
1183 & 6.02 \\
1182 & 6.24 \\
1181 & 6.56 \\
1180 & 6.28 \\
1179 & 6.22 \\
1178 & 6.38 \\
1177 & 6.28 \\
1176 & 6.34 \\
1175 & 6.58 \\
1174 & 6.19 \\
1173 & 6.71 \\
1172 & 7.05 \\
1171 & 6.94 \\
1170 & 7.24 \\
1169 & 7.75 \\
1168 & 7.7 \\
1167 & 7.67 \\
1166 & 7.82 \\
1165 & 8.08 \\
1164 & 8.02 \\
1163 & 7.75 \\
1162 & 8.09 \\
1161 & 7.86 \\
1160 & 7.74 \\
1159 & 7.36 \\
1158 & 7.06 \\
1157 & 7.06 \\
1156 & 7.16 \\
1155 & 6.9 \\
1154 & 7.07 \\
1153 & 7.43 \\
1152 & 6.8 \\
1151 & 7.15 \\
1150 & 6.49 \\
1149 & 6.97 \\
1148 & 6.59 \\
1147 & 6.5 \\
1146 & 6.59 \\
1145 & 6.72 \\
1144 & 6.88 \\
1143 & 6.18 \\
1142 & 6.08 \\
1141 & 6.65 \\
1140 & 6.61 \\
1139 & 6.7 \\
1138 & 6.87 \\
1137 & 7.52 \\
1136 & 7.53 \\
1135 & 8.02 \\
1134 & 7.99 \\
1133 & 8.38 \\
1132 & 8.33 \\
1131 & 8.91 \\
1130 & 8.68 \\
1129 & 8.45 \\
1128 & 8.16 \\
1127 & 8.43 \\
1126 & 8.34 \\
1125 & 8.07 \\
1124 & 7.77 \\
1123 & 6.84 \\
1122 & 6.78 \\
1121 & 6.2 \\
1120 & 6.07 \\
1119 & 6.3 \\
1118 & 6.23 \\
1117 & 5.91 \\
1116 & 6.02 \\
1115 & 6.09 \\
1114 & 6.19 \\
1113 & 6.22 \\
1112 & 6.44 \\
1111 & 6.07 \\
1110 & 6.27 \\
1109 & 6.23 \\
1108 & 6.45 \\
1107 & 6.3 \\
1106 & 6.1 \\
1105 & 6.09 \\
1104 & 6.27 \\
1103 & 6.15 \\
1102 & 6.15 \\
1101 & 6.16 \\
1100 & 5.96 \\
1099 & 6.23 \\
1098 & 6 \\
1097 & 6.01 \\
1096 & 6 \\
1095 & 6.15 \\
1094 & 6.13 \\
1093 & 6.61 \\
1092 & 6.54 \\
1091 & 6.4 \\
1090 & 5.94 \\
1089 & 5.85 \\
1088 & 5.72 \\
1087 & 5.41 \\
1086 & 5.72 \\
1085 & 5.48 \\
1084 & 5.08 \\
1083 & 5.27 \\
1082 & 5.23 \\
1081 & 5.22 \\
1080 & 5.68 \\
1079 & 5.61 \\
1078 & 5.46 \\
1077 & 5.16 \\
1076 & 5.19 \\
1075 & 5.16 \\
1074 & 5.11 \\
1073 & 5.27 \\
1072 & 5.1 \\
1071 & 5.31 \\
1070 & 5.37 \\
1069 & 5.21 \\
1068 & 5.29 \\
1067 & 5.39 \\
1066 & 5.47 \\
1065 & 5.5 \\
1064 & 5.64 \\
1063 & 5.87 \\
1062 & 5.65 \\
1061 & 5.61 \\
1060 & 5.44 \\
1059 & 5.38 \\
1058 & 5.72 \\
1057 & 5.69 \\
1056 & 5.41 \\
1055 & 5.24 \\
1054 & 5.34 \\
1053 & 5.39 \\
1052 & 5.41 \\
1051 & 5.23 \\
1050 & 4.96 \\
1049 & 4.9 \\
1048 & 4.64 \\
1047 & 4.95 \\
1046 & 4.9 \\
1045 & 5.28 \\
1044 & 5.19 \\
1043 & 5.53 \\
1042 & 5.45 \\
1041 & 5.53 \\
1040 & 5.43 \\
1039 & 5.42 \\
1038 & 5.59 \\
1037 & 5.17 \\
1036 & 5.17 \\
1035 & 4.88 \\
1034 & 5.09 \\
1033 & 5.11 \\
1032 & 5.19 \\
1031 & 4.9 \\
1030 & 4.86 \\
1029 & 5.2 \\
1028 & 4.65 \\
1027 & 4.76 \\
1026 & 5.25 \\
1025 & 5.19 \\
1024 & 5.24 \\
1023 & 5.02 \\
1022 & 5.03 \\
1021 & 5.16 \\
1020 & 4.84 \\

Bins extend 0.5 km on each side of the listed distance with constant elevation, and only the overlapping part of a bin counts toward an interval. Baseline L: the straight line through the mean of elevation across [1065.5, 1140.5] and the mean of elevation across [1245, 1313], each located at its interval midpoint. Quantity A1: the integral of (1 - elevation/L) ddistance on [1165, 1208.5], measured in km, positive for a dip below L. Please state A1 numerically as -2.3 km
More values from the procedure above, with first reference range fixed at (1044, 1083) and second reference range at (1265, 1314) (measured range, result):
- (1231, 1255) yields -0.6 km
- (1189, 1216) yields -2.6 km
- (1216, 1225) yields -0.5 km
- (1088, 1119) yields -4.2 km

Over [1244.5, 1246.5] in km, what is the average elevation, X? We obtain 6.08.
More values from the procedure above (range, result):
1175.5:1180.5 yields 6.3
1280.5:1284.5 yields 6.27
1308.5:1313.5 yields 5.02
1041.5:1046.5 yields 5.27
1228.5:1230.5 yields 5.89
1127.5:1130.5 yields 8.43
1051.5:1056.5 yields 5.36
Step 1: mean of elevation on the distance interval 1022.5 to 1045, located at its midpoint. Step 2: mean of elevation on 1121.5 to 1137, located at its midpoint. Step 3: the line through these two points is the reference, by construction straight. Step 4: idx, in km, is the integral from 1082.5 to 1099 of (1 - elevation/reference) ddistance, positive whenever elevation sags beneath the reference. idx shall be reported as 2.35 km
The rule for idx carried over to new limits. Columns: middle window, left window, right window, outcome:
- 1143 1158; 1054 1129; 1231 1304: -2.07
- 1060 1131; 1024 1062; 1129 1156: 2.00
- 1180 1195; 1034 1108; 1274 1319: -2.29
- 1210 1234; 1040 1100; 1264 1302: 0.00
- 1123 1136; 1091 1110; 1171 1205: -4.05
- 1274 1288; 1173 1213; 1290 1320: -1.77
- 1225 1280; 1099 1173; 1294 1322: -4.45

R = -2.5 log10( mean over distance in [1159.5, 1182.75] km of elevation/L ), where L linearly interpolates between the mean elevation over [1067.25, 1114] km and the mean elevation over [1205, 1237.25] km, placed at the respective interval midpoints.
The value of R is -0.20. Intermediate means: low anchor 5.8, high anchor 5.95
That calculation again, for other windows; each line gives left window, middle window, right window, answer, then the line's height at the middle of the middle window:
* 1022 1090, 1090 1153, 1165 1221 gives -0.161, 5.83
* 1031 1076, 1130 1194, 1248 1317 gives -0.240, 5.62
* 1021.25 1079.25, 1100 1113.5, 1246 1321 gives -0.150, 5.41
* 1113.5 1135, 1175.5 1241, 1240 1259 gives 0.066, 6.49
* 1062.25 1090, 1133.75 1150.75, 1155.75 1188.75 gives -0.063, 6.48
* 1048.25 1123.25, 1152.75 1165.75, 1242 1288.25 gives -0.246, 5.99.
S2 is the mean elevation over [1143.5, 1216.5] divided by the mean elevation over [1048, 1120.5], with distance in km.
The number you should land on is 1.16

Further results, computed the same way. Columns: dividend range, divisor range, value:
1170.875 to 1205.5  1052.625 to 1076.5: 1.18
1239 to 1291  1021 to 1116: 1.13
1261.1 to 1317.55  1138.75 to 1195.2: 0.86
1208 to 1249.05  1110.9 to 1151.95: 0.84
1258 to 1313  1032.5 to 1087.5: 1.13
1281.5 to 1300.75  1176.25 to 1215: 0.93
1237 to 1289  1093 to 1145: 0.92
